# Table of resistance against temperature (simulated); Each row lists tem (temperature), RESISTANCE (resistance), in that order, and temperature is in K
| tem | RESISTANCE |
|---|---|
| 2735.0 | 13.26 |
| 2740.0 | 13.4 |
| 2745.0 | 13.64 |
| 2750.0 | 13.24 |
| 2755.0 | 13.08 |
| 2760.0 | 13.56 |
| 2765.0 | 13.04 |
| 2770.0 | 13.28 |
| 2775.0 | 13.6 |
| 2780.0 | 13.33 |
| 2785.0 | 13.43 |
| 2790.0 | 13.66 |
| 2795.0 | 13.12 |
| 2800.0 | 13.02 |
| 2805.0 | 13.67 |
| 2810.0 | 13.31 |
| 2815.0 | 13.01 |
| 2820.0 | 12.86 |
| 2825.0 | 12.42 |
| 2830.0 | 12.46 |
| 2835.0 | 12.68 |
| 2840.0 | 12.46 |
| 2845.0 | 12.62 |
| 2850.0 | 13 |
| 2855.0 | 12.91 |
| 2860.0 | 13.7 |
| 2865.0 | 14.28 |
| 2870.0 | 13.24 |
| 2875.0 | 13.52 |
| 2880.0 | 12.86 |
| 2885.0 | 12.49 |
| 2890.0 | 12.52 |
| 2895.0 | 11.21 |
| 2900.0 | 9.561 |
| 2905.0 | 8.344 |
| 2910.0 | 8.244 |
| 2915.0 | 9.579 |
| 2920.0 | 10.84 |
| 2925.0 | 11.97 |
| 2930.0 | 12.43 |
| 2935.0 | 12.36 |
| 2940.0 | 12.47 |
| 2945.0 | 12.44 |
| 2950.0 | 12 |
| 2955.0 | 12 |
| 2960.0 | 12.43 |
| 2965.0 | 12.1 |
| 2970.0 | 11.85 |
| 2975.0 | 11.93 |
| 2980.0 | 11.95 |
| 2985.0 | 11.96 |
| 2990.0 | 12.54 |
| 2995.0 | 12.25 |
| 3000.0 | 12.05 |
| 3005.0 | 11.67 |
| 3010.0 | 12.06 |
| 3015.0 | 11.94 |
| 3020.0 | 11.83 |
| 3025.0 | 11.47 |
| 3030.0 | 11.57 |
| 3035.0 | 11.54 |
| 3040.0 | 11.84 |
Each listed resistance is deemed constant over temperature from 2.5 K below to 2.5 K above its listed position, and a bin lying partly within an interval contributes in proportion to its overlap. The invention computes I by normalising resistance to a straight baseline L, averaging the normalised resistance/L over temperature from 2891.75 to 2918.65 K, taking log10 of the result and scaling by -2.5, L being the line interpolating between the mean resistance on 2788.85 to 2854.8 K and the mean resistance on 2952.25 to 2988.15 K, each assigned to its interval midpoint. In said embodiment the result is 0.288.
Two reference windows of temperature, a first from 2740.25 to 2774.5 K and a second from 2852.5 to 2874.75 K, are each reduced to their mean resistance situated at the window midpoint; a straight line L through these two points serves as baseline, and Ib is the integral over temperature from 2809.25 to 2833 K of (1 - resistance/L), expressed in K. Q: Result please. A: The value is 1.2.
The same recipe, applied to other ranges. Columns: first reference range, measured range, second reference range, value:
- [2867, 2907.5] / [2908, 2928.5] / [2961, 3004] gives 2.7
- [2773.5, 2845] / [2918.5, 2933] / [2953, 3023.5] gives 0.7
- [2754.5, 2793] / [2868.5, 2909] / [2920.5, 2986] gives 3.3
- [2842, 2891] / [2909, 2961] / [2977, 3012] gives 4.0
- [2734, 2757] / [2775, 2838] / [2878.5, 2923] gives -4.3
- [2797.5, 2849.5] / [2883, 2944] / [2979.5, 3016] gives 7.0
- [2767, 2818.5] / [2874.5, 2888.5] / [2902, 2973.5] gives -0.8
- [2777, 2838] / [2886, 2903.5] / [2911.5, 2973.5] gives 1.7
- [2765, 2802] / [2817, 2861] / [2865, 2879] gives 2.2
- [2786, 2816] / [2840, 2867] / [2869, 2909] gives -2.1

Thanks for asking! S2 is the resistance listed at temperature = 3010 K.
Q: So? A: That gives 12.06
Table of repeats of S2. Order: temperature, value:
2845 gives 12.62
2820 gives 12.86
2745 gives 13.64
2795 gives 13.12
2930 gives 12.43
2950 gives 12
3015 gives 11.94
